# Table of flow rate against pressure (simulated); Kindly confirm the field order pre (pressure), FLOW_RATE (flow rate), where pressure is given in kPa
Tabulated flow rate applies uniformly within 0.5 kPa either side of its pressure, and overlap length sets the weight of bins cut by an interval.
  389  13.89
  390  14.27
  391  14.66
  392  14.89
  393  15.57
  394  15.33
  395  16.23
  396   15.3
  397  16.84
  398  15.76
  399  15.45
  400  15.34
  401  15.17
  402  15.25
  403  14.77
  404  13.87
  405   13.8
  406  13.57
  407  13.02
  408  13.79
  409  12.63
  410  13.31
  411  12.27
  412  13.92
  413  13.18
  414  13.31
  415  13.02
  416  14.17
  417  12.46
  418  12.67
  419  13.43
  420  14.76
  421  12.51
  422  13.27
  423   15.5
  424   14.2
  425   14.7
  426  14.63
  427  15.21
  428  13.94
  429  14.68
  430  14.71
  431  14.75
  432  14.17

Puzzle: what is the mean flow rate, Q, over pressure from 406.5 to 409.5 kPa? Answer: 13.1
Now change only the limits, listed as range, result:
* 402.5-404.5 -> 14.3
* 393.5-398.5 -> 15.9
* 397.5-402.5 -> 15.4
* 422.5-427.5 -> 14.8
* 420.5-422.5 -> 12.9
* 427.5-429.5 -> 14.3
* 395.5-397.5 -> 16.1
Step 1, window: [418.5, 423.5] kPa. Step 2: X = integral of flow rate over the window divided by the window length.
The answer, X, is 13.9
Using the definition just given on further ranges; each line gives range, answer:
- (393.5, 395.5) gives 15.8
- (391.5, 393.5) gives 15.2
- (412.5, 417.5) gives 13.2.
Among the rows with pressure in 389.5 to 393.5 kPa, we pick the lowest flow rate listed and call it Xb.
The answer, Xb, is 14.27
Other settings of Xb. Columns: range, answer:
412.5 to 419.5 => 12.46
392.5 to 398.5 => 15.3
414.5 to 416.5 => 13.02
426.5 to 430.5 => 13.94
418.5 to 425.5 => 12.51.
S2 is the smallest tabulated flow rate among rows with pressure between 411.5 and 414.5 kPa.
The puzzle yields 13.18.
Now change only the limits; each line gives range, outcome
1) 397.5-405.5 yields 13.8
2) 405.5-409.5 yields 12.63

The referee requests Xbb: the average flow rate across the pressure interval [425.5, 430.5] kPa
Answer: 14.6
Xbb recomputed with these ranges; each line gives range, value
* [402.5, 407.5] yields 13.8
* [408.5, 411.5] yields 12.7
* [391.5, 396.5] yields 15.5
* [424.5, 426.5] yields 14.7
